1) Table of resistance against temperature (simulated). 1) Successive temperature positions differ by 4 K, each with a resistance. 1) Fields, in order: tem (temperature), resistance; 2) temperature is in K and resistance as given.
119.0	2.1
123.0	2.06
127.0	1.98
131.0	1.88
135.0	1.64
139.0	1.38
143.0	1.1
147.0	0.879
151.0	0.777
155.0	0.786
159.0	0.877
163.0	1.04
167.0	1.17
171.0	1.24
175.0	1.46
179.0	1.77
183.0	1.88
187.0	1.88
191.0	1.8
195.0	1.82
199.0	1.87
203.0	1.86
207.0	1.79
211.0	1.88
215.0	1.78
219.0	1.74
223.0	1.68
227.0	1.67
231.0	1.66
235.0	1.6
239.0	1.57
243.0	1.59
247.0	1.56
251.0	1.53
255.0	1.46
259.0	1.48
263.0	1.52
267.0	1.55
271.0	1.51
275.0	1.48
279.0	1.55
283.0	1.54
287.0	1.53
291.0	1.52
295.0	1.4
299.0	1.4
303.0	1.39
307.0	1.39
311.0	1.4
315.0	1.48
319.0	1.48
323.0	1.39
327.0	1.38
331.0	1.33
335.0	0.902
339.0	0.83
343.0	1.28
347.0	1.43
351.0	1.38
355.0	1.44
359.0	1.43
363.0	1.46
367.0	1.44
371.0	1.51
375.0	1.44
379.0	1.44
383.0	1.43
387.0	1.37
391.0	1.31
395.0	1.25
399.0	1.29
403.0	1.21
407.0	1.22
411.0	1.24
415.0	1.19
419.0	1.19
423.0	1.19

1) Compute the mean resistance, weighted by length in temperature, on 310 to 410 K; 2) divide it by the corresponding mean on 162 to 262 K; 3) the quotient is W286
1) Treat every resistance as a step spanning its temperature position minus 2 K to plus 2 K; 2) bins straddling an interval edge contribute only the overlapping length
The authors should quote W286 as 0.8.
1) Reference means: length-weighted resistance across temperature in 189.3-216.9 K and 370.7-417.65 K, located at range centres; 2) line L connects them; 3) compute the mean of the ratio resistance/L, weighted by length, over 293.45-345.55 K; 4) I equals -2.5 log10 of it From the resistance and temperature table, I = 0.16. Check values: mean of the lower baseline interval 1.83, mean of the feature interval 1.31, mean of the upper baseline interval 1.32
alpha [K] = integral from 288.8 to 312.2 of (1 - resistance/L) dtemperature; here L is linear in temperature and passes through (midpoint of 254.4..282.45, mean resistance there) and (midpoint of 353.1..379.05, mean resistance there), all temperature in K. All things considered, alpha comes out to 1.2 K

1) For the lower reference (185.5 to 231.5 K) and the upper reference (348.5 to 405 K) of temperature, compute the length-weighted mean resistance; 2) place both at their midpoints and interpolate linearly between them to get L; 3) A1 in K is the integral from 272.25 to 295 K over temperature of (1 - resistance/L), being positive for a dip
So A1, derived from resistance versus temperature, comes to 1.4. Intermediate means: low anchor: 1.79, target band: 1.51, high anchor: 1.39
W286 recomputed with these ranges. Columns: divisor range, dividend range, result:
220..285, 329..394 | 0.86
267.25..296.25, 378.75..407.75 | 0.87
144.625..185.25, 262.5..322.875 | 1.24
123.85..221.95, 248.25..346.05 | 0.93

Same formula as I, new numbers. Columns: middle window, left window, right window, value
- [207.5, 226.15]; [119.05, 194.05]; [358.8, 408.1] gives -0.23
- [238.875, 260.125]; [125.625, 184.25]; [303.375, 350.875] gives -0.17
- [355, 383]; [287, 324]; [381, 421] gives -0.10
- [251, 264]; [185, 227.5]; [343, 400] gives 0.13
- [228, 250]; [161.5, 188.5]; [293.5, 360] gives -0.12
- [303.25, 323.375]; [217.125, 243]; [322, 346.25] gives -0.12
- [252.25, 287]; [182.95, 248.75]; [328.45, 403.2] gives 0.05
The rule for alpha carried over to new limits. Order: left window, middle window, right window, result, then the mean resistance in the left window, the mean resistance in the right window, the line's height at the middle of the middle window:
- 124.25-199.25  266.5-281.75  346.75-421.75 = -1.5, 1.43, 1.35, 1.39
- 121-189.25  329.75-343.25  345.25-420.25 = 3.1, 1.4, 1.35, 1.36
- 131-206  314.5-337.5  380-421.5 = 0.3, 1.42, 1.27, 1.32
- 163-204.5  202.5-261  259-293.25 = -2.6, 1.64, 1.52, 1.58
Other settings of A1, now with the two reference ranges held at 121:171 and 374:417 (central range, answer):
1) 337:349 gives 1.1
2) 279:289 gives -1.8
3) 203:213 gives -4.2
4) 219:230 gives -3.3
